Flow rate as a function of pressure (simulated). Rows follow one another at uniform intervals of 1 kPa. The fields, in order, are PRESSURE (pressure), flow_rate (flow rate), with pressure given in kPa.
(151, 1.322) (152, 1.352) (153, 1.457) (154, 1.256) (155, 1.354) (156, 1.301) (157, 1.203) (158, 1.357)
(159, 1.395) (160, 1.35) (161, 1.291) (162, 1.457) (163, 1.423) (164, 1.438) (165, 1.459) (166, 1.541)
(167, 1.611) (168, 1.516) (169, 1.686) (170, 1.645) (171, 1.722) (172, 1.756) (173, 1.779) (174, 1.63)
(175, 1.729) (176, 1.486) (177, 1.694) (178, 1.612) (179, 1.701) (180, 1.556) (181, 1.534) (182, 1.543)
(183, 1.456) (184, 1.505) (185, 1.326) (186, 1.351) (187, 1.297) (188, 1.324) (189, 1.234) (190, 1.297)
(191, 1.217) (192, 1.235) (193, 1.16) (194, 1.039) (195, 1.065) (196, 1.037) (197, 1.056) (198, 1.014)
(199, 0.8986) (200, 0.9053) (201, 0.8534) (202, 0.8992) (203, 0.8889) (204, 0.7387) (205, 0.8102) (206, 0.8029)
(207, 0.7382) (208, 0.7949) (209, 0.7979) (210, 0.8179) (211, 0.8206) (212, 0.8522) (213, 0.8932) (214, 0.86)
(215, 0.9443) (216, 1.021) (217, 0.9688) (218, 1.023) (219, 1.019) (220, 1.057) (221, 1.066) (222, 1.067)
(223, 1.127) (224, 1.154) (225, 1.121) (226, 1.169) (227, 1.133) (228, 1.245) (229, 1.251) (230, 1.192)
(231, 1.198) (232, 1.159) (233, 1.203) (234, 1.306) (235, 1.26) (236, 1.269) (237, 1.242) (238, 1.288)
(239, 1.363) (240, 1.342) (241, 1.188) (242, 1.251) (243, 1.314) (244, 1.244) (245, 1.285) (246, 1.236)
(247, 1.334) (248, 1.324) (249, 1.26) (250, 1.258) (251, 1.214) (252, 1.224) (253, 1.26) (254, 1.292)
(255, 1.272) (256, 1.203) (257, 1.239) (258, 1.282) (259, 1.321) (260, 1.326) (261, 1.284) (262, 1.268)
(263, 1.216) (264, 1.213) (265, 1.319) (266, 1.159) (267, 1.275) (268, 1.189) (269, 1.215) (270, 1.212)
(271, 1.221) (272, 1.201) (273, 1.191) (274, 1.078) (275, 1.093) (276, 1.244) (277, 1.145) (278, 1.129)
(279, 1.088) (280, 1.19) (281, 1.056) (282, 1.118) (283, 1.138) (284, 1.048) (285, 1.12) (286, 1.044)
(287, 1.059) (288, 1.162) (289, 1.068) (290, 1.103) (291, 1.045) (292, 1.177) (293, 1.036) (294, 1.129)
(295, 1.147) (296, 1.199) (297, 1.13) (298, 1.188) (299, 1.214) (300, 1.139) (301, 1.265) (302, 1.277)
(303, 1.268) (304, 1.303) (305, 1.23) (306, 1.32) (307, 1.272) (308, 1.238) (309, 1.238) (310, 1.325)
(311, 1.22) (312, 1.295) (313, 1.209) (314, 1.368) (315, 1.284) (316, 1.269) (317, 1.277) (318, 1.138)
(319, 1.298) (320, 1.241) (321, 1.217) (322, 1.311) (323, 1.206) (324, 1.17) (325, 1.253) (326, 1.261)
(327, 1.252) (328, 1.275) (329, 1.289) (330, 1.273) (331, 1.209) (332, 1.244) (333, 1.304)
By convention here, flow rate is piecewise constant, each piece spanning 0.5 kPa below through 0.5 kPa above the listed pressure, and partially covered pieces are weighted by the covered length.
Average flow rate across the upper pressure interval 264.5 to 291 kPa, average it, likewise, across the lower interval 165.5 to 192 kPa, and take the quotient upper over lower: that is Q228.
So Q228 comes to 0.75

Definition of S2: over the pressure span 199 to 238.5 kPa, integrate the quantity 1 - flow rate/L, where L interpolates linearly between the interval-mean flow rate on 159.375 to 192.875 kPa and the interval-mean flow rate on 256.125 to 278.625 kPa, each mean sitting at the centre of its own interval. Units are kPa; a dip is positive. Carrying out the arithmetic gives 9.8 kPa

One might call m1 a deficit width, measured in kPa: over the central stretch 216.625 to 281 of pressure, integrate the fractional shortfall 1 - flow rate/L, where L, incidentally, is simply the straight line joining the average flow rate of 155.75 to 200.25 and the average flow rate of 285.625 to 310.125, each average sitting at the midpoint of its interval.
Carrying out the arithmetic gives 3.0 kPa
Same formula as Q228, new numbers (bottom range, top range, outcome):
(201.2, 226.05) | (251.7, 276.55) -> 1.32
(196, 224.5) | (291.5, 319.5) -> 1.33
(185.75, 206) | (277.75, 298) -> 1.05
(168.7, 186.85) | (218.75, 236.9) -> 0.74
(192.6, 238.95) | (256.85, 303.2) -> 1.14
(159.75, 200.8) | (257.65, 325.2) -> 0.86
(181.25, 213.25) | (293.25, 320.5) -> 1.17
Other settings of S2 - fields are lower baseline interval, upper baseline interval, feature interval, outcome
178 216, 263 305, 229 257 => -3.2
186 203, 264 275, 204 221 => 3.5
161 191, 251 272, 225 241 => 1.2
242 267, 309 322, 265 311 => 3.3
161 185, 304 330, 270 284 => 2.1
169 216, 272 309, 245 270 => -1.8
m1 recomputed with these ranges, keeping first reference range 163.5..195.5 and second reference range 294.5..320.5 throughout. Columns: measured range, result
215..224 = 2.3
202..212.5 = 4.5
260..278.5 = 1.5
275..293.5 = 2.5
